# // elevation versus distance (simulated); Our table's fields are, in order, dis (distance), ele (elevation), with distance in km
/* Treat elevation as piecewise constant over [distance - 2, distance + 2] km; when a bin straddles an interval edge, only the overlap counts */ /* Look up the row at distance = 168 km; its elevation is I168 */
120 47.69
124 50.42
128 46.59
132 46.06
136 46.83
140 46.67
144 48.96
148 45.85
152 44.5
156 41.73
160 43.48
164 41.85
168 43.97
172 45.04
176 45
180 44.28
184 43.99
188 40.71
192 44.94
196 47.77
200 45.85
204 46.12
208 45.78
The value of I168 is 43.97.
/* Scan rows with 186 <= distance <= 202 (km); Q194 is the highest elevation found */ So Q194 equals 47.77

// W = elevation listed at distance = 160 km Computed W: 43.48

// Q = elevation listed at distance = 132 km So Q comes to 46.06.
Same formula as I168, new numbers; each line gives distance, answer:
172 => 45.04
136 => 46.83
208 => 45.78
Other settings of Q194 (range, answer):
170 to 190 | 45.04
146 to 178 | 45.85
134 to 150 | 48.96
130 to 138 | 46.83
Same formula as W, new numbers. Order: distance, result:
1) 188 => 40.71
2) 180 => 44.28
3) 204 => 46.12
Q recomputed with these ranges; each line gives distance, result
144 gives 48.96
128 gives 46.59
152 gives 44.5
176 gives 45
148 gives 45.85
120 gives 47.69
